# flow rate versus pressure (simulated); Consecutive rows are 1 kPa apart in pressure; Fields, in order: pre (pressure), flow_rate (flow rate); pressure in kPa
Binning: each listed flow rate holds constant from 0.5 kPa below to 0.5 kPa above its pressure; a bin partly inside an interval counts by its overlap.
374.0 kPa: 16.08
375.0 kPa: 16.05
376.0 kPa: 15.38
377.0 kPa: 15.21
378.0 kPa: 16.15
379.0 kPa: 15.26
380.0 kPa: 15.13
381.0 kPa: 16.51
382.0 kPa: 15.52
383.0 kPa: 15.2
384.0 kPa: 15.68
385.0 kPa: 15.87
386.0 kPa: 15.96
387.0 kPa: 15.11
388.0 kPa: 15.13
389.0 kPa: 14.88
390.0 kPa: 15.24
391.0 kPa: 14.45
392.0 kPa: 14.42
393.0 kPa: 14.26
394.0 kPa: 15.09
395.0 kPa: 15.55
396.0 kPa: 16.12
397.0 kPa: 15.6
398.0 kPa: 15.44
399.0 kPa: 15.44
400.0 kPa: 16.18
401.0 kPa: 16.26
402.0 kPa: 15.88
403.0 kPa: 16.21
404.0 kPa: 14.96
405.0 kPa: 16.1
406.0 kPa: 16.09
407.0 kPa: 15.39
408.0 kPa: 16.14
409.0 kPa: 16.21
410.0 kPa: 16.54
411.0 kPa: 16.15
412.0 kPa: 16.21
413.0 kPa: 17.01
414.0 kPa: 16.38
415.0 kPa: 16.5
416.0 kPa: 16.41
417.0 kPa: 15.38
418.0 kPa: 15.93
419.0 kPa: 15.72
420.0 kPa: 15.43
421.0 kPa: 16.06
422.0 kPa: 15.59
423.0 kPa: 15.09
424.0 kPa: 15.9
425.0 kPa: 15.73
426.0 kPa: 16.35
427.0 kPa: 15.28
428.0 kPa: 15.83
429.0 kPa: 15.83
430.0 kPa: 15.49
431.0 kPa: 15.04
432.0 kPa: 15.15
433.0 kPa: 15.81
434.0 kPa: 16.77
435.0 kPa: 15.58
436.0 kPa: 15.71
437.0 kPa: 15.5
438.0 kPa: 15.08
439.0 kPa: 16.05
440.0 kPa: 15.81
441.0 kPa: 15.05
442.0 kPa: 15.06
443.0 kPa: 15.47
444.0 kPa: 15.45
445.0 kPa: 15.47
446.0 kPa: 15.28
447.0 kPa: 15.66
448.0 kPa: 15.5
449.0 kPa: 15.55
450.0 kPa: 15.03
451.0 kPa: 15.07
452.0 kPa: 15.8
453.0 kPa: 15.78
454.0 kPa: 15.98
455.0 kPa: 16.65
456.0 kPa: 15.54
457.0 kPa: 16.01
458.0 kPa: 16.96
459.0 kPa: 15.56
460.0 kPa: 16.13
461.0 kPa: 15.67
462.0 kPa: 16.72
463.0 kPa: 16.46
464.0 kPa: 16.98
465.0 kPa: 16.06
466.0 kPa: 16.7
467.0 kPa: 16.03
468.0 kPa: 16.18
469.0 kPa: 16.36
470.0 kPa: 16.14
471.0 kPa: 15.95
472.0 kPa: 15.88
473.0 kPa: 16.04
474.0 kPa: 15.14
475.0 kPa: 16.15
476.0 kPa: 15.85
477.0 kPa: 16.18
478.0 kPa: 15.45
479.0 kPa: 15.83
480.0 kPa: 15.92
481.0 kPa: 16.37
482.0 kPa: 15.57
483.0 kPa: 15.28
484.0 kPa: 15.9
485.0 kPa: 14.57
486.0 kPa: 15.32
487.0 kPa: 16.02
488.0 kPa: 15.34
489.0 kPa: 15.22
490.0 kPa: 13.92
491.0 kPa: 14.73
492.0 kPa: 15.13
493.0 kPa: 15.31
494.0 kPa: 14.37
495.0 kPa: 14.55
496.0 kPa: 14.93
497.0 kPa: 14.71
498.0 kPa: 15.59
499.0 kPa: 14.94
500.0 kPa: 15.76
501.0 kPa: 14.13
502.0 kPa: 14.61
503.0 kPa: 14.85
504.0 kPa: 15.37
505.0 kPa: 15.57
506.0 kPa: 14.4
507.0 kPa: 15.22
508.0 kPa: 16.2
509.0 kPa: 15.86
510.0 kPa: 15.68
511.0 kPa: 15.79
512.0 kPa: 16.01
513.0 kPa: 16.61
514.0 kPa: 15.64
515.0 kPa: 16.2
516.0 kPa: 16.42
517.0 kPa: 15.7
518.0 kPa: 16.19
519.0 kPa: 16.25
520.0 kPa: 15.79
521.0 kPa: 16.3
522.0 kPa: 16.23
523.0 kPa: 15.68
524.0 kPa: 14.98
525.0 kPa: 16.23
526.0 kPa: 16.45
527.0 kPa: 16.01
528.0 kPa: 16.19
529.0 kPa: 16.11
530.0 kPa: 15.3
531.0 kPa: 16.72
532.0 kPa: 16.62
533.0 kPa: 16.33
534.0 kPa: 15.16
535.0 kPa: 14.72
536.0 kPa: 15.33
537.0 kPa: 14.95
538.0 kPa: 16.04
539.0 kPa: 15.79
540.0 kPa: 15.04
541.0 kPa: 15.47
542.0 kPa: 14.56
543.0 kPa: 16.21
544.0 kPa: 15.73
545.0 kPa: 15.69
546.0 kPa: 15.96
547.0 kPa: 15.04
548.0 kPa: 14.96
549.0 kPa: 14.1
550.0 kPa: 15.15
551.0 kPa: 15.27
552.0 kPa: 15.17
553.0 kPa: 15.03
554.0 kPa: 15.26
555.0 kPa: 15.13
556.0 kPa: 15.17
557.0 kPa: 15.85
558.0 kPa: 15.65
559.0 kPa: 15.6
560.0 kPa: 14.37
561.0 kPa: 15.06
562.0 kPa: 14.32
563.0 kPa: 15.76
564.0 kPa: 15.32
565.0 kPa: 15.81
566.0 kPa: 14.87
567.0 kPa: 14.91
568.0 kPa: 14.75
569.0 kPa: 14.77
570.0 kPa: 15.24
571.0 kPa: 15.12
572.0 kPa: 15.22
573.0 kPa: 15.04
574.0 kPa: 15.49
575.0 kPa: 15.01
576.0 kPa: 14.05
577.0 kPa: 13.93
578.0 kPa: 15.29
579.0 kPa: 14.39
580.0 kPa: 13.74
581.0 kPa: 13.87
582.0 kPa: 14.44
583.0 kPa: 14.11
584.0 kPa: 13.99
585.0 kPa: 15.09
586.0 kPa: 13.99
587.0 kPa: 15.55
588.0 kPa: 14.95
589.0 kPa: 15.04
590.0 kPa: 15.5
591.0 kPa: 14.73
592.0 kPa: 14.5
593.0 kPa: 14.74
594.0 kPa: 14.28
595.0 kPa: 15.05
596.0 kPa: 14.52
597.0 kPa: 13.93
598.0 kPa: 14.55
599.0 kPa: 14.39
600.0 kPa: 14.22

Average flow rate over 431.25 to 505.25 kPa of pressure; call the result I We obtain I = 15.6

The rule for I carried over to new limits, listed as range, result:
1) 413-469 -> 15.8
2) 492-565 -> 15.5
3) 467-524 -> 15.6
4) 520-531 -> 16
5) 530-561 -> 15.4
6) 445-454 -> 15.5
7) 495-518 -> 15.5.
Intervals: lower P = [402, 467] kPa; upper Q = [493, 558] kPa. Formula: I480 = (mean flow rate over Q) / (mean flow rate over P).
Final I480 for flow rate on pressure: 1.0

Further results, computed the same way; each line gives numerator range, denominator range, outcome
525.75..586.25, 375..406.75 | 0.98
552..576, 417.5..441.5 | 0.97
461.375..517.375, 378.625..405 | 1.01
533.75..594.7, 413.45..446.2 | 0.96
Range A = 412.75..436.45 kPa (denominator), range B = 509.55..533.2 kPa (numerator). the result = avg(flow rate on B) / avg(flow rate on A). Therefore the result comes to 1.01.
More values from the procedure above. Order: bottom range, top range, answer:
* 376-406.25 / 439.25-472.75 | 1.03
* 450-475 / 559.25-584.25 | 0.92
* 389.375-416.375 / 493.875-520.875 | 0.98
